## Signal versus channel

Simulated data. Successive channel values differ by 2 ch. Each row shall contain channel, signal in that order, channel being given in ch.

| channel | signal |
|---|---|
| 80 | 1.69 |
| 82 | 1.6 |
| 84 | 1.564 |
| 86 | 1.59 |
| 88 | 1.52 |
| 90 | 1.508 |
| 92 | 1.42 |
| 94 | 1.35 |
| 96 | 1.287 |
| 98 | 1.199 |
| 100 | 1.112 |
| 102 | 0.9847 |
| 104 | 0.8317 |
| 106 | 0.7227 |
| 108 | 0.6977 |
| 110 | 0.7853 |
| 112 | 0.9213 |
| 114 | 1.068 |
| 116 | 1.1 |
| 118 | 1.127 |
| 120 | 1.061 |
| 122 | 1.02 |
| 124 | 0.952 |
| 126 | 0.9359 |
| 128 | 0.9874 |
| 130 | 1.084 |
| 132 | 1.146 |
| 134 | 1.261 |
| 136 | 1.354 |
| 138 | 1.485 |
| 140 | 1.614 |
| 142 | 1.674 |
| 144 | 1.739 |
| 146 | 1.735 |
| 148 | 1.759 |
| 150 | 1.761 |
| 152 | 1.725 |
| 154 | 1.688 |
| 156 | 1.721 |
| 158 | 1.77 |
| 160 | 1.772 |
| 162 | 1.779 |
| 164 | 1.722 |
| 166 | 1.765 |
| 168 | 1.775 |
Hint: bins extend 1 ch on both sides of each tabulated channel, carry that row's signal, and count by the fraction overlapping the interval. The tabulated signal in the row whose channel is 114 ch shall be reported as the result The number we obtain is 1.068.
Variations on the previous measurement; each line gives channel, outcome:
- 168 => 1.775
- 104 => 0.8317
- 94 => 1.35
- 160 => 1.772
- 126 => 0.9359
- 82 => 1.6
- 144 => 1.739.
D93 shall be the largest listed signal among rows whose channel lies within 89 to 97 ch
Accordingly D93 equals 1.508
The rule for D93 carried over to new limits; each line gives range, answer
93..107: 1.35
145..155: 1.761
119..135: 1.261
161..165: 1.779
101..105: 0.9847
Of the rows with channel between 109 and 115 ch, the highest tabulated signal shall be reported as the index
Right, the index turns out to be 1.068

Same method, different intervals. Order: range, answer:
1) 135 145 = 1.739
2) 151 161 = 1.772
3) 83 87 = 1.59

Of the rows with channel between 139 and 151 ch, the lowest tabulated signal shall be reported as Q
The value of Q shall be 1.614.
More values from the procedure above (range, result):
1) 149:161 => 1.688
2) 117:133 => 0.9359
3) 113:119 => 1.068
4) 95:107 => 0.7227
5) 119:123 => 1.02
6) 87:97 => 1.287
